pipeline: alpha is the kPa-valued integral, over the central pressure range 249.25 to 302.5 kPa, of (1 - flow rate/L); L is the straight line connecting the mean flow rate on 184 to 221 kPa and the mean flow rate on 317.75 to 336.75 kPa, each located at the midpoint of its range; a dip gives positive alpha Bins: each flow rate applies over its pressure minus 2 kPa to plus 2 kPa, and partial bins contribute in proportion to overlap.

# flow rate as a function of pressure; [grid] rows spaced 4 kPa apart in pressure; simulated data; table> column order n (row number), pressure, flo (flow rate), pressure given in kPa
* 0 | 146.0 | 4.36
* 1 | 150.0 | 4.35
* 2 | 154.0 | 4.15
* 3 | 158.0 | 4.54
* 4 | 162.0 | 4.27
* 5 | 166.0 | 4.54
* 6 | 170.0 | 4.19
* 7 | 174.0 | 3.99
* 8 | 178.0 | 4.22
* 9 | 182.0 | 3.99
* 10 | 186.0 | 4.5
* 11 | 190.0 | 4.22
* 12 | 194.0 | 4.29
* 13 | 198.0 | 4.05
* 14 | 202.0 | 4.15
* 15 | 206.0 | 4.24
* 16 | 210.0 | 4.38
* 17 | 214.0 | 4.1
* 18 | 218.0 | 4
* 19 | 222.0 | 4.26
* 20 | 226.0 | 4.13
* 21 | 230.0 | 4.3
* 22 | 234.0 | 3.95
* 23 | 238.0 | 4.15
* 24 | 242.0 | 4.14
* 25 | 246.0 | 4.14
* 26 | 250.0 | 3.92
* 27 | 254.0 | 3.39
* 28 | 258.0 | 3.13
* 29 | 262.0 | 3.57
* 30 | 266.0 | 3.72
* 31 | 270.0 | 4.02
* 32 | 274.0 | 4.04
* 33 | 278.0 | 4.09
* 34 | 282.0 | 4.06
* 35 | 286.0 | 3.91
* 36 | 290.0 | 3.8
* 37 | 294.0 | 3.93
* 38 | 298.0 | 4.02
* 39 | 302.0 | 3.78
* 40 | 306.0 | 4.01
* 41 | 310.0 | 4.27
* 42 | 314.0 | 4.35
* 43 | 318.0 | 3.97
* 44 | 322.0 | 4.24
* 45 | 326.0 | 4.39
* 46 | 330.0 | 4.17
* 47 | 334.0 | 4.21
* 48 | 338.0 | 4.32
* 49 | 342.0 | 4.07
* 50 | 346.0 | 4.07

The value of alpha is 5.1 kPa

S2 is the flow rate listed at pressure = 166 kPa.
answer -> 4.54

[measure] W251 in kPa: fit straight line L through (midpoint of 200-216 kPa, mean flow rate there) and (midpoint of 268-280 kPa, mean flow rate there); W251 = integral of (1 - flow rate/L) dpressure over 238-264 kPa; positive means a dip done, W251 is 2.3 kPa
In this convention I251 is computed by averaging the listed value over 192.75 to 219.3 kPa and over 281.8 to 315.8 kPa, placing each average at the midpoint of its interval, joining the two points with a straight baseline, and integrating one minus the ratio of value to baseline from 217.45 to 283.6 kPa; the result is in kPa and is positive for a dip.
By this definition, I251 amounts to 2.5 kPa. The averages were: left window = 4.17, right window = 4.01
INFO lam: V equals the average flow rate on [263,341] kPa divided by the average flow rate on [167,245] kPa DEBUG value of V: 0.97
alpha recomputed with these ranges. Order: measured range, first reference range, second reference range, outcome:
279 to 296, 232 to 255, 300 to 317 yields 0.50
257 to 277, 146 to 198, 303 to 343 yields 2.25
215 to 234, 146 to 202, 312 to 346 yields 0.42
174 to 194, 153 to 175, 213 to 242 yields 0.15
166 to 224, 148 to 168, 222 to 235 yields 0.86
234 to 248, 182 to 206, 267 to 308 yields -0.09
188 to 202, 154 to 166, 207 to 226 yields 0.25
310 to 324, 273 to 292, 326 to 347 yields -0.29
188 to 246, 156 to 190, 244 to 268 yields -3.38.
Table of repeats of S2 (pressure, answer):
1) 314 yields 4.35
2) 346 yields 4.07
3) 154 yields 4.15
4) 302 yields 3.78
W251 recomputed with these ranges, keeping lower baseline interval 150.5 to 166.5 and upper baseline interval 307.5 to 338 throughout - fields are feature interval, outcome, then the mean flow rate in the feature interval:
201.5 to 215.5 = 0.29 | 4.23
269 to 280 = 0.56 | 4.05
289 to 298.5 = 0.76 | 3.91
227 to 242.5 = 0.59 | 4.13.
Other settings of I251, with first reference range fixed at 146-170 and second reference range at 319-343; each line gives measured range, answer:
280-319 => 2.2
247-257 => 1.5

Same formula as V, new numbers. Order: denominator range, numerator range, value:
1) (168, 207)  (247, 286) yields 0.91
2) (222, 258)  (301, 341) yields 1.05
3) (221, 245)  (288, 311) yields 0.95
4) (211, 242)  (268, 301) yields 0.96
